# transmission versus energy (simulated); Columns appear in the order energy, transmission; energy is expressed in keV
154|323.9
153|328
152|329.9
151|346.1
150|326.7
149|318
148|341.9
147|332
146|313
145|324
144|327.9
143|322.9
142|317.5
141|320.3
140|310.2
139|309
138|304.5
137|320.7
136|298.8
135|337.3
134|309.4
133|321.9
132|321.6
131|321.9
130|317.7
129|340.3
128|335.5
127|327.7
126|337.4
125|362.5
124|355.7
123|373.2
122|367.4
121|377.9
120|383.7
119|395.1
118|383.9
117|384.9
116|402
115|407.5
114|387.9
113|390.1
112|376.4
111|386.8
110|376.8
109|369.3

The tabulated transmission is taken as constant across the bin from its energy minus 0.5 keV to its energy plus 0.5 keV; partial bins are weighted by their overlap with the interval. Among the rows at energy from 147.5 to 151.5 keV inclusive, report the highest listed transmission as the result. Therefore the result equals 346.1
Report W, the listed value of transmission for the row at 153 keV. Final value 328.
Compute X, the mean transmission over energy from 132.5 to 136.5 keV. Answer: 317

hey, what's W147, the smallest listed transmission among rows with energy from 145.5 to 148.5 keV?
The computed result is 313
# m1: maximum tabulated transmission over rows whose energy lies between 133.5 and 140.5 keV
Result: 337.3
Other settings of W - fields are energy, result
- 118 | 383.9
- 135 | 337.3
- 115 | 407.5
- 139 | 309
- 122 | 367.4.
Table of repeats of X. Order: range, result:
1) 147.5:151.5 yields 333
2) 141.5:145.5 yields 323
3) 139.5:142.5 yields 316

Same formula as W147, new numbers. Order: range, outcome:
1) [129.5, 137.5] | 298.8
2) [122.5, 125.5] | 355.7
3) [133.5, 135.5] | 309.4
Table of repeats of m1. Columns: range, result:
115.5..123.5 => 402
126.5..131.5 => 340.3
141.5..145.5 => 327.9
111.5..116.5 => 407.5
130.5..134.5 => 321.9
